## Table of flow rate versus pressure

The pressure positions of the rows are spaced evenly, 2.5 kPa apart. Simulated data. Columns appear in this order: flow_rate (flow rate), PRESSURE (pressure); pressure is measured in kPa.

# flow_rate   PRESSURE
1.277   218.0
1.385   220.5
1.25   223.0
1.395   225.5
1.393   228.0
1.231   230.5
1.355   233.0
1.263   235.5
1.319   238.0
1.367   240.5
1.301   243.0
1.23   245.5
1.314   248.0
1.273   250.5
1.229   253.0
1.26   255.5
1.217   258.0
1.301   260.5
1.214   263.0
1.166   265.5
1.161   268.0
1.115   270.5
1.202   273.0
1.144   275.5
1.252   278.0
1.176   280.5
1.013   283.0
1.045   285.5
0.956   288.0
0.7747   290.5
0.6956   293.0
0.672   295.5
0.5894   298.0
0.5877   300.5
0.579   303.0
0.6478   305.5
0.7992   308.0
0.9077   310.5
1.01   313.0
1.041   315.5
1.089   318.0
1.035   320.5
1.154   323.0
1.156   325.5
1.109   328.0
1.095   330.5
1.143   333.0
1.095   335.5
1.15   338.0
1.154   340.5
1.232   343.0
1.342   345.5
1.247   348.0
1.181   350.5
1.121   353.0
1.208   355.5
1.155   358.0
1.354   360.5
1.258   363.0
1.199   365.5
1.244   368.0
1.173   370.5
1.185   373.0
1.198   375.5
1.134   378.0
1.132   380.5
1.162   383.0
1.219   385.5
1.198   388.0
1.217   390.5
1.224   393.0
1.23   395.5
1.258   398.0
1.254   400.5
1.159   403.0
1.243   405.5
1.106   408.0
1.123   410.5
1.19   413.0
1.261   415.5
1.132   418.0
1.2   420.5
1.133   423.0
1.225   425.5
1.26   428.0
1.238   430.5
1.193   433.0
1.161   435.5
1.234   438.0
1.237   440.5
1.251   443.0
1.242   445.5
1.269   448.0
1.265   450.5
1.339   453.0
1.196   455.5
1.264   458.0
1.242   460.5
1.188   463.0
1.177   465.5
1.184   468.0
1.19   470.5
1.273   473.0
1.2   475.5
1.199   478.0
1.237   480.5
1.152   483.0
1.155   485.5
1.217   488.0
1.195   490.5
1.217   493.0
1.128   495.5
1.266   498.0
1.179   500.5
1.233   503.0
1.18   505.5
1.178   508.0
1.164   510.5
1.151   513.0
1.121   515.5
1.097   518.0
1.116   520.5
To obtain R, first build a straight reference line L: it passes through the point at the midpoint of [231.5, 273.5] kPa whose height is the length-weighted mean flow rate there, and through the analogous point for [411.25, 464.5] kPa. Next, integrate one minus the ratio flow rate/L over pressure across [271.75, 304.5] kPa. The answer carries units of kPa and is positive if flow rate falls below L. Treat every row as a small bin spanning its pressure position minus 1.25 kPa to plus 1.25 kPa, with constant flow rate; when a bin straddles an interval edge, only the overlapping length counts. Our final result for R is 9.2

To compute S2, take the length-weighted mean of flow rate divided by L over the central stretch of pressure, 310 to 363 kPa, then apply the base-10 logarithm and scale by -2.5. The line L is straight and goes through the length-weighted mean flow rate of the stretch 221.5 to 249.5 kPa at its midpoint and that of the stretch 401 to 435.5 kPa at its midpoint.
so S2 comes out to 0.087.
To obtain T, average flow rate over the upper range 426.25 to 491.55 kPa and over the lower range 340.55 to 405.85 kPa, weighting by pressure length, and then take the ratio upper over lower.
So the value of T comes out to 1.01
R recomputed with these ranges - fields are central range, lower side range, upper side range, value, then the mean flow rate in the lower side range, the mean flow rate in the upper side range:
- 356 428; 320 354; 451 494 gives -1.1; 1.16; 1.21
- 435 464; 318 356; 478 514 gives -1.5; 1.16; 1.19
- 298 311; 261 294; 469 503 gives 4.9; 1.08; 1.2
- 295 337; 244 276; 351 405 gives 9.8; 1.22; 1.2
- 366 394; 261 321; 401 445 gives -1.8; 0.956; 1.2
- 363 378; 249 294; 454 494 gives -0.4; 1.13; 1.21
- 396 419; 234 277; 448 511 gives 0.5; 1.24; 1.21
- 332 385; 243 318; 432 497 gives -4.2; 1.03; 1.22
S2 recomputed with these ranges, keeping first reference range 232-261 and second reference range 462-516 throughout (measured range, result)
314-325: 0.16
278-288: 0.17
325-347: 0.08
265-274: 0.10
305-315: 0.40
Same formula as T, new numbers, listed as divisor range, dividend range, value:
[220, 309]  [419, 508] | 1.10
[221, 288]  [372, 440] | 0.97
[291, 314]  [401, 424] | 1.63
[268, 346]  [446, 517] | 1.21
